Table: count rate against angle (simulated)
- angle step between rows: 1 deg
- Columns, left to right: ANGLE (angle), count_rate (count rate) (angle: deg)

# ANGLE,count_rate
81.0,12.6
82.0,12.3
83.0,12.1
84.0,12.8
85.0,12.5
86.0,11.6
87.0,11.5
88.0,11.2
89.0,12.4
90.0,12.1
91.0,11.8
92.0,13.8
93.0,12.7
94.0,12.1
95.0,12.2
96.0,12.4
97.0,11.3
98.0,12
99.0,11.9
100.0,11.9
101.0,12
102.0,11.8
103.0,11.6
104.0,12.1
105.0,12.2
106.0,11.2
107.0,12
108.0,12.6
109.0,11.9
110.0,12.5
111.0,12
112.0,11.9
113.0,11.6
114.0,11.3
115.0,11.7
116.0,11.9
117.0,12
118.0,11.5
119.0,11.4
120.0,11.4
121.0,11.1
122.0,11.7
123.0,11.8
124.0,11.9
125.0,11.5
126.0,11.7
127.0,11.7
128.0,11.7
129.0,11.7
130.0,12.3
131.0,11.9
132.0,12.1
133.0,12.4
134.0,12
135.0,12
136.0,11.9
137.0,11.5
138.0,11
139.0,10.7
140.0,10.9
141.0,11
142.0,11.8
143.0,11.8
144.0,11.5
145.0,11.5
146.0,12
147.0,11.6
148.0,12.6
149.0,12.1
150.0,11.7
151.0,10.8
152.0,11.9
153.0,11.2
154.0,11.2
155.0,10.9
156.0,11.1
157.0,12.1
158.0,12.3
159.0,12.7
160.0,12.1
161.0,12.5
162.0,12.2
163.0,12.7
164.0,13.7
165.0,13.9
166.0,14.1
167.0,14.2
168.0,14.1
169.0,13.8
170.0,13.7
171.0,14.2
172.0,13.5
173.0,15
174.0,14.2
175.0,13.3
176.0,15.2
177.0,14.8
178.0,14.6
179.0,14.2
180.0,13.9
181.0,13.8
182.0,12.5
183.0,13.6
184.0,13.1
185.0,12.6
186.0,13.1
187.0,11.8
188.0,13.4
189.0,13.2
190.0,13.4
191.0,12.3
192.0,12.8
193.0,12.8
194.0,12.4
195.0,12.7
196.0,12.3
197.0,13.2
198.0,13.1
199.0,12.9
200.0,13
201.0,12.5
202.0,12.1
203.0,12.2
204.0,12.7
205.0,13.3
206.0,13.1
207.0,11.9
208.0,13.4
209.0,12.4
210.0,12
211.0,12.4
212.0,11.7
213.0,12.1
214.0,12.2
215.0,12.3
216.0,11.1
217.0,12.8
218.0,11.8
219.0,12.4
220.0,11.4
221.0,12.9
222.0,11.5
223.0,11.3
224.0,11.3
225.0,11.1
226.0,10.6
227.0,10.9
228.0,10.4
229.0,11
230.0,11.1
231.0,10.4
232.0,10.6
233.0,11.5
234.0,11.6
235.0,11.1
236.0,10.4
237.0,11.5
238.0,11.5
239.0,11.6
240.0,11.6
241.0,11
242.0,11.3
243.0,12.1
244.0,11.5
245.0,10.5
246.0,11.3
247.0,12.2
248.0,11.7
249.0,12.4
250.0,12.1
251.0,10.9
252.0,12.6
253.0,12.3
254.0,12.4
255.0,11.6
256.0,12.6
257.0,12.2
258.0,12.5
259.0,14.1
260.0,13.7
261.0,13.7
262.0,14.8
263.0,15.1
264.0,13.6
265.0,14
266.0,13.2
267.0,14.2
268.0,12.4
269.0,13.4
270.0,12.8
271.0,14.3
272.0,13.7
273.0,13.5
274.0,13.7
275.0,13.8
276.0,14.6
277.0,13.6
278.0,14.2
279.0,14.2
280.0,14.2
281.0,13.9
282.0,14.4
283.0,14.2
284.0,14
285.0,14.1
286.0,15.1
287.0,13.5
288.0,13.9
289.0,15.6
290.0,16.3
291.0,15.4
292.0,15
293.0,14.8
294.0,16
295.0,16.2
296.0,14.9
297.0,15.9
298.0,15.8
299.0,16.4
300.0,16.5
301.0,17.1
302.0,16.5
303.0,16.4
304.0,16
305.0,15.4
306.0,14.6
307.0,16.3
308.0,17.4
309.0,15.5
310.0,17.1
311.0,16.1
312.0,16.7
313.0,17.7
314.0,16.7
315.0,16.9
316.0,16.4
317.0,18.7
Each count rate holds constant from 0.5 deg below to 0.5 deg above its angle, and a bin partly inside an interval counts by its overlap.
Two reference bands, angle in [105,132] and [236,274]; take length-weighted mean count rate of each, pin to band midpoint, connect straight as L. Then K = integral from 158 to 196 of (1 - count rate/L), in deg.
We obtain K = -3.95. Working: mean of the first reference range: 11.8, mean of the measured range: 13.4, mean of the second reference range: 12.6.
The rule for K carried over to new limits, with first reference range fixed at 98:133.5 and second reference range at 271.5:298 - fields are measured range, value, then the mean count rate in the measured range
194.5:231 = 3.6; 12.1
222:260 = 6.3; 11.6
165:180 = -1.7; 14.2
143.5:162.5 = 1.0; 11.8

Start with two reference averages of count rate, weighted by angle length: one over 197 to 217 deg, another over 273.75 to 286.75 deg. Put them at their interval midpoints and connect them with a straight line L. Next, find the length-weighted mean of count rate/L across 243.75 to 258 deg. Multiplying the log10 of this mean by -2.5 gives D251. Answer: 0.135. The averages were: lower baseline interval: 12.5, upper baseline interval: 14.1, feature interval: 11.9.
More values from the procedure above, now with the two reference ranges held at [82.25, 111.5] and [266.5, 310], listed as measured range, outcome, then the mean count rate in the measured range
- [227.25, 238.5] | 0.27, 11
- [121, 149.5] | 0.08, 11.7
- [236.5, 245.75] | 0.24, 11.4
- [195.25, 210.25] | 0.08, 12.7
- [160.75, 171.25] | -0.04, 13.6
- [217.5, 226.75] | 0.20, 11.6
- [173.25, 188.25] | -0.03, 13.6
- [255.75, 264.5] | 0.07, 13.6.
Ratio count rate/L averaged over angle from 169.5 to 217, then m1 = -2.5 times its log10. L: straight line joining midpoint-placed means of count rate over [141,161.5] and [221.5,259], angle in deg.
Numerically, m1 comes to -0.122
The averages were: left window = 11.8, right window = 11.5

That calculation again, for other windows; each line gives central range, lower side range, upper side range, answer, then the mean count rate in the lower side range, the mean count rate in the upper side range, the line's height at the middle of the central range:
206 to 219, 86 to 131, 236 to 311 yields 0.08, 11.9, 13.9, 13.1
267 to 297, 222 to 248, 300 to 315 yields 0.02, 11.2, 16.4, 14.6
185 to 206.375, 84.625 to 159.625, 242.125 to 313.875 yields 0.01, 11.8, 14.2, 12.9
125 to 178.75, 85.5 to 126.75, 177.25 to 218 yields -0.01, 11.9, 12.8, 12.3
